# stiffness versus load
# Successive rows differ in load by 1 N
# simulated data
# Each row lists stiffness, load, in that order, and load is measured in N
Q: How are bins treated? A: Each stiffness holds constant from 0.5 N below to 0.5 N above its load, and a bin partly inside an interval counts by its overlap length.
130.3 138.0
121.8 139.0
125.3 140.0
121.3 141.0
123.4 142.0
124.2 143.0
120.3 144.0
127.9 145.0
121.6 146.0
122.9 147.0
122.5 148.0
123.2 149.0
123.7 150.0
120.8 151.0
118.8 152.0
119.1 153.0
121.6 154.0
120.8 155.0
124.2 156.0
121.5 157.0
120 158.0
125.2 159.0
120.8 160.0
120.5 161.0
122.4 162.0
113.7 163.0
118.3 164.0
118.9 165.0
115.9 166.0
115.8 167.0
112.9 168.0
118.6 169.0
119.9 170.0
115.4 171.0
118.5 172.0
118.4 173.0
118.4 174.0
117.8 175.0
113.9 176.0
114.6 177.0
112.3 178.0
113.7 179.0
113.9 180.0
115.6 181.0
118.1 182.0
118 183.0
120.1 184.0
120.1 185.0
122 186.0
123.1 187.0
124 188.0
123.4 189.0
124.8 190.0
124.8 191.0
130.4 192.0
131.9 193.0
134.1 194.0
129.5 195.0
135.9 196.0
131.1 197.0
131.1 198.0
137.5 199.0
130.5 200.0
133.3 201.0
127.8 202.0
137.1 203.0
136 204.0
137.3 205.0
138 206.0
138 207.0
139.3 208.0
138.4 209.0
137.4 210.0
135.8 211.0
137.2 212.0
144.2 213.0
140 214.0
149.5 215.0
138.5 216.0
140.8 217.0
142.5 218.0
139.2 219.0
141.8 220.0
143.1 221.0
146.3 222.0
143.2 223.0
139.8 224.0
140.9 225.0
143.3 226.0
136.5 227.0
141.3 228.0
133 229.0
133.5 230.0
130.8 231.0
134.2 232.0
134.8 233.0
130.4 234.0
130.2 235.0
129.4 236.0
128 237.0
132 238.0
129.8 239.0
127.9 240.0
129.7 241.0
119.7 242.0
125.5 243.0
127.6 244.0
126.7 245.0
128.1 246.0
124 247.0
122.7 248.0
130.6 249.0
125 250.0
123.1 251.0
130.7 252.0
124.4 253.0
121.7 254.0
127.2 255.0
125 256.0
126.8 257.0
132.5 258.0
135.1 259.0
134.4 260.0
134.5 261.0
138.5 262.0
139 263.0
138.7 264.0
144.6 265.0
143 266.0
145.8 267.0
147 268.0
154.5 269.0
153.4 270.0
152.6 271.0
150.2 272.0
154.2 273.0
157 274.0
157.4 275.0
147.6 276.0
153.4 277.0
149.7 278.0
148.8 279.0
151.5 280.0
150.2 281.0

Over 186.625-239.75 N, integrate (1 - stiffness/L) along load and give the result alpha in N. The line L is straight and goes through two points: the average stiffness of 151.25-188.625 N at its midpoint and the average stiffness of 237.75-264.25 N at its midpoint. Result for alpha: -4.8 N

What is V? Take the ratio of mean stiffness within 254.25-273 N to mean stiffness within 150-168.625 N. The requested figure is 1.17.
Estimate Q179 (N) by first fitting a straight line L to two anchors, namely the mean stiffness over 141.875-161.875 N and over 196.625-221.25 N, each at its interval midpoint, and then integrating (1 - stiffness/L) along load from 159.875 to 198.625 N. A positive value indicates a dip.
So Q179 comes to 2.63 N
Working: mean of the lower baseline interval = 122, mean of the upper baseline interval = 138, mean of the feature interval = 121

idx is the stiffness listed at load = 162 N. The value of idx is 122.4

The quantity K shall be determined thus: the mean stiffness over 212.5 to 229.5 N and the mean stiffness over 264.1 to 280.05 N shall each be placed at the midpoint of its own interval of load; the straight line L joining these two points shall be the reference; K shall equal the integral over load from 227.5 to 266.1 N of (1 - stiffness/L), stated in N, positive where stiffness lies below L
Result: 4.1 N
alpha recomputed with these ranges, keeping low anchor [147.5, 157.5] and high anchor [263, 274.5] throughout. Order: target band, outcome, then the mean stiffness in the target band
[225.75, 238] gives 0.6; 134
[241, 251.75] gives 1.3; 126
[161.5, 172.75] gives 0.7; 117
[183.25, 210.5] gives 0.2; 131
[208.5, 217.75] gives -0.3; 140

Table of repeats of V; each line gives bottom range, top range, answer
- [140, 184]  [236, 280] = 1.14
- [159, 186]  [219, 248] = 1.13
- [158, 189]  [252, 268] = 1.14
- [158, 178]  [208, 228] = 1.20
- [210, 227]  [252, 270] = 0.96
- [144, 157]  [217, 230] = 1.15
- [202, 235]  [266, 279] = 1.09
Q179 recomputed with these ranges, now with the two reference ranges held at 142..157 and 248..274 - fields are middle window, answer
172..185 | 1.0 N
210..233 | -1.3 N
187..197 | 0.0 N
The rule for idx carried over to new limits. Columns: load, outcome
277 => 153.4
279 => 148.8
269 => 154.5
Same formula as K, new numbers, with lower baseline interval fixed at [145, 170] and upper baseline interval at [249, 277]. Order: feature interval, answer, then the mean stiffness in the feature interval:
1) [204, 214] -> -0.67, 138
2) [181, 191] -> 0.33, 121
